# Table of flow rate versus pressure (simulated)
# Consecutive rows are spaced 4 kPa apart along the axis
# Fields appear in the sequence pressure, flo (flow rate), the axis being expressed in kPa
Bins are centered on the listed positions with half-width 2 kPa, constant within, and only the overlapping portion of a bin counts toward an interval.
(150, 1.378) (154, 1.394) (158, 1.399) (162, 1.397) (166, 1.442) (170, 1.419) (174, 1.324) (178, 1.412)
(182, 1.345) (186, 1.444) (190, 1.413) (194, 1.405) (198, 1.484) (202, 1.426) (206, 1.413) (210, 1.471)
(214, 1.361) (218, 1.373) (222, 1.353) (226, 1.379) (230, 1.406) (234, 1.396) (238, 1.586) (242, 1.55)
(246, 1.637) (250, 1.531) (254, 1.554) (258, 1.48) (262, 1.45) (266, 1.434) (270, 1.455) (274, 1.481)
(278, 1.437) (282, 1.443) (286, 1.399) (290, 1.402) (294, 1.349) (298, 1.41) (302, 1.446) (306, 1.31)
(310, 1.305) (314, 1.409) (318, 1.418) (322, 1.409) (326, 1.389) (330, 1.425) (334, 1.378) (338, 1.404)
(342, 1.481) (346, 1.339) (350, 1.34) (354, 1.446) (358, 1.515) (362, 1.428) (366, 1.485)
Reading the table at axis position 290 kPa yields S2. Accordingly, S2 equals 1.402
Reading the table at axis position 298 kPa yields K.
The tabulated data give 1.41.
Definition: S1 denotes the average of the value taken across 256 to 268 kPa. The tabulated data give 1.45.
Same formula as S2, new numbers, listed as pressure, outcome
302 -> 1.446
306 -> 1.31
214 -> 1.361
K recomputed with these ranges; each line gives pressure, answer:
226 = 1.379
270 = 1.455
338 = 1.404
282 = 1.443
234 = 1.396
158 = 1.399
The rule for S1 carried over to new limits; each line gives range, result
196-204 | 1.46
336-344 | 1.44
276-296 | 1.41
